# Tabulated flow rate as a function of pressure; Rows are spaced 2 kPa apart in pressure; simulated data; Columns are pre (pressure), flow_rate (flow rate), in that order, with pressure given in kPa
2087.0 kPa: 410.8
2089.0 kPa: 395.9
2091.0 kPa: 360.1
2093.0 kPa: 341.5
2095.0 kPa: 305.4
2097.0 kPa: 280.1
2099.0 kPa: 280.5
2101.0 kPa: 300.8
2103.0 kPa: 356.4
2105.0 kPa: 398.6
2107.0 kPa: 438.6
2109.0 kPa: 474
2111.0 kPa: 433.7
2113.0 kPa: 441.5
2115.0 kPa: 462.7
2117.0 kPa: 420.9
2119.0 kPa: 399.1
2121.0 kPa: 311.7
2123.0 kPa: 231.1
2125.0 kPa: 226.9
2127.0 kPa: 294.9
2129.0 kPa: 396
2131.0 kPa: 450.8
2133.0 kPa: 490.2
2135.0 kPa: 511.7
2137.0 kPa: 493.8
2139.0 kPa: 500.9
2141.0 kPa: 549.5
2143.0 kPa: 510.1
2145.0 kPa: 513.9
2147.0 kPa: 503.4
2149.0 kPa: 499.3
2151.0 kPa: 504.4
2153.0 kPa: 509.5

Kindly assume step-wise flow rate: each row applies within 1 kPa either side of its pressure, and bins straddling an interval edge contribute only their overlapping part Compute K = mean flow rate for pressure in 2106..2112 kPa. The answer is 449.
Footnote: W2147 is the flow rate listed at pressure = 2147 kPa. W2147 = 503.4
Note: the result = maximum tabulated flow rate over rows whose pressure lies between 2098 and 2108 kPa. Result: 438.6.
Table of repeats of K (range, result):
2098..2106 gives 334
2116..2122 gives 377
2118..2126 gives 292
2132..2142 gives 509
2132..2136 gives 501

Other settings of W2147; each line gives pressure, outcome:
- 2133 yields 490.2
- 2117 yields 420.9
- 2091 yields 360.1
